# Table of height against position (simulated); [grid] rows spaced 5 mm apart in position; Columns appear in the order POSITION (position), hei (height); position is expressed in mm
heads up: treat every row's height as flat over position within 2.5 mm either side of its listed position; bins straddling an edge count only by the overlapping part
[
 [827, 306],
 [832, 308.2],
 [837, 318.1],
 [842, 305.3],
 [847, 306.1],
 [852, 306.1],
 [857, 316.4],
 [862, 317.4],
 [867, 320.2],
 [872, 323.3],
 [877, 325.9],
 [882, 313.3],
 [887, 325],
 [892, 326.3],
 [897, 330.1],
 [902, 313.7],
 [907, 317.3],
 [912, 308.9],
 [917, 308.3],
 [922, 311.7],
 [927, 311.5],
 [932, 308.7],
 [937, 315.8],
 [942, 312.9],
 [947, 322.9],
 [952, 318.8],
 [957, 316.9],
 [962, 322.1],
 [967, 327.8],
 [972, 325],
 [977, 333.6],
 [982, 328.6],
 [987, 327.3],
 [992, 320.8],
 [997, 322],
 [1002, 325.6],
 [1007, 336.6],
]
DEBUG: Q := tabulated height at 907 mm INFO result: 317.3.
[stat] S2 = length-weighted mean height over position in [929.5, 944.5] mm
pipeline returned 312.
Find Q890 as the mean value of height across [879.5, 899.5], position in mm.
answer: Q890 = 324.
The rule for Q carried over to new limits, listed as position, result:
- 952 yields 318.8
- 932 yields 308.7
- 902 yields 313.7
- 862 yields 317.4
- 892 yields 326.3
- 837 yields 318.1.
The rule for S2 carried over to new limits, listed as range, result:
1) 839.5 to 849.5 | 306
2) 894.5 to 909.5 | 320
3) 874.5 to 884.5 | 320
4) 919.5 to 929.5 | 312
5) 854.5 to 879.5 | 321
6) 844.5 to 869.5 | 313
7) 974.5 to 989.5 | 330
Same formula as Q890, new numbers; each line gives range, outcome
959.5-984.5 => 327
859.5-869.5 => 319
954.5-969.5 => 322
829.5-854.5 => 309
